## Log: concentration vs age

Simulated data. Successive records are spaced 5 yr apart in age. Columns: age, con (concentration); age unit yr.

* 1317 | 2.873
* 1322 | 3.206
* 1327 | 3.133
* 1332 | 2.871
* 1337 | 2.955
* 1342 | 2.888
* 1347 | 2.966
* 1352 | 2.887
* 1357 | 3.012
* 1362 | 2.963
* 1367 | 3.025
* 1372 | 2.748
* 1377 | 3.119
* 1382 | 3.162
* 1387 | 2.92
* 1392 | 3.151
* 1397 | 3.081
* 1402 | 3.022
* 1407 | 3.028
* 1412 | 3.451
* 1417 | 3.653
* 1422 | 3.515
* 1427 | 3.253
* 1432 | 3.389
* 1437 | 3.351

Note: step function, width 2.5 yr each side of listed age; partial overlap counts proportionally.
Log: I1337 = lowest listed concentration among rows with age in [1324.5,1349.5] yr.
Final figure 2.871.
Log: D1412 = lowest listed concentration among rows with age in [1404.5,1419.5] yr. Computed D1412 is 3.028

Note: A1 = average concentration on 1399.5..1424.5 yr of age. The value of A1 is 3.33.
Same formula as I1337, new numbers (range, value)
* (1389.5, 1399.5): 3.081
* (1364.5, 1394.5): 2.748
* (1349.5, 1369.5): 2.887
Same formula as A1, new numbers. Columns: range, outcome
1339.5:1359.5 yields 2.94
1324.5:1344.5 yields 2.96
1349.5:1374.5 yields 2.93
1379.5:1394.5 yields 3.08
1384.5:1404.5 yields 3.04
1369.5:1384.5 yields 3.01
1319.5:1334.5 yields 3.07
